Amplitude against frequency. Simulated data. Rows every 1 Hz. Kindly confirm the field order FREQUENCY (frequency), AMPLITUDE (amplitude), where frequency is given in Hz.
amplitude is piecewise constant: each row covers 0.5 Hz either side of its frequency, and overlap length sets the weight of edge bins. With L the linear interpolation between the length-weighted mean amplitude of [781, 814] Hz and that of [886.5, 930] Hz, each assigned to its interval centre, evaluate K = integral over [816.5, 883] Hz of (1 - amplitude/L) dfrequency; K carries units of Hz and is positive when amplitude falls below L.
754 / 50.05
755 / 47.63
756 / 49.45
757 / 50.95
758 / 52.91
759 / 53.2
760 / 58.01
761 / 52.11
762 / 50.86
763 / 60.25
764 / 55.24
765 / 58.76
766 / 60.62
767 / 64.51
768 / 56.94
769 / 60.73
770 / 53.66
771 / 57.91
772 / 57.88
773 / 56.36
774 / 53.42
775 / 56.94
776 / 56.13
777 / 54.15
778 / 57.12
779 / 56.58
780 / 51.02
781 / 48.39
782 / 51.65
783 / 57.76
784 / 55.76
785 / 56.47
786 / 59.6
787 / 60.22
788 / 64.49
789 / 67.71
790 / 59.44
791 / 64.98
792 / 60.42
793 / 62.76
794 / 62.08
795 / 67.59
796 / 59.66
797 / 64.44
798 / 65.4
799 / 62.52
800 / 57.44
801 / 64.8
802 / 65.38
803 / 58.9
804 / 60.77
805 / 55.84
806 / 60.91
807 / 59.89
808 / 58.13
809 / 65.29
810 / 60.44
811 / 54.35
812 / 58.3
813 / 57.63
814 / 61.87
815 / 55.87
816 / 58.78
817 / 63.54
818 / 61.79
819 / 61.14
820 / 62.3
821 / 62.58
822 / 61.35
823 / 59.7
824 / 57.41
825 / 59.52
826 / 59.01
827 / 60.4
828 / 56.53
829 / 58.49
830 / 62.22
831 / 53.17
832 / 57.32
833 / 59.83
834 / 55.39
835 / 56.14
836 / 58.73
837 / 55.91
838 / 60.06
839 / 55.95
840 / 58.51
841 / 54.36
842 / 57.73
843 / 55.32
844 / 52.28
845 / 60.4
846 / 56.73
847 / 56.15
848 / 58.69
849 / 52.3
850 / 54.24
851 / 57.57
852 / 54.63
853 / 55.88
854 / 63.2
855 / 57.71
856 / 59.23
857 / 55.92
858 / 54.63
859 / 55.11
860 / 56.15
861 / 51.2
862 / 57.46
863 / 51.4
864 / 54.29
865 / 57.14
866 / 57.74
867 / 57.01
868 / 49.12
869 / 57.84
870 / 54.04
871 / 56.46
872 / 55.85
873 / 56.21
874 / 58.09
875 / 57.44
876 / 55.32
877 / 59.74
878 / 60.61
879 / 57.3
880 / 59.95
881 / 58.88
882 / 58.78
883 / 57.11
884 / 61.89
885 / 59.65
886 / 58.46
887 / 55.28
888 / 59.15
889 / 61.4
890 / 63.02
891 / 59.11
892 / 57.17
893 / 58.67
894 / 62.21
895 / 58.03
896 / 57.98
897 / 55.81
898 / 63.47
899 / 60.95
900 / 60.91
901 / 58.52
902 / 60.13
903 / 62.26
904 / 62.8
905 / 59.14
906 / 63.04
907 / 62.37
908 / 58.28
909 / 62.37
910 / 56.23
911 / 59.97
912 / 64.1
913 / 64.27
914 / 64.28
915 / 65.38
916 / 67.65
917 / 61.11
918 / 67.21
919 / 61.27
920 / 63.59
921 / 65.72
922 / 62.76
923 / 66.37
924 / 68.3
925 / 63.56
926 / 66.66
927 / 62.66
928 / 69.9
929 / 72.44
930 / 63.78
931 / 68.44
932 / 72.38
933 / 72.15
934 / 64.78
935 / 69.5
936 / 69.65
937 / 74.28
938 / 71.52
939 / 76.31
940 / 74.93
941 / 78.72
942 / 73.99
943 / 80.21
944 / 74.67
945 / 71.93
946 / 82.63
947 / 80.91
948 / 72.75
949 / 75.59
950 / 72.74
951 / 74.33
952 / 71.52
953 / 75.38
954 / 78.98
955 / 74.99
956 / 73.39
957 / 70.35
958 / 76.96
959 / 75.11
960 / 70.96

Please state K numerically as 4.3 Hz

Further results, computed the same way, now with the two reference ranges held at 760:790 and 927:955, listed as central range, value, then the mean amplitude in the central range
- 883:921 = 4.7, 61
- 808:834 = 0.9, 59.4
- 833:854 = 2.4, 56.6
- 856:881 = 3.8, 56.2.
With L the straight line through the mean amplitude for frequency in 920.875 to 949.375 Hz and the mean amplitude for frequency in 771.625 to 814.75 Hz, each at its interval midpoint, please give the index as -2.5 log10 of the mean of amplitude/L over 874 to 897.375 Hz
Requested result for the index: 0.14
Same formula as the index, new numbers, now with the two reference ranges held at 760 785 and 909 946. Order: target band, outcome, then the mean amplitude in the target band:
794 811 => -0.056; 61.5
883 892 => 0.098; 59.5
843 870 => 0.124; 55.9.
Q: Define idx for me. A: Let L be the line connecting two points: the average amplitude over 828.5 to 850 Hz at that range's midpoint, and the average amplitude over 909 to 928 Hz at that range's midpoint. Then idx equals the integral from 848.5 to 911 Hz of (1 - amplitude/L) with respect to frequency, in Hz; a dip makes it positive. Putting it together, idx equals 2.66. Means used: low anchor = 56.9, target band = 58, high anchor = 64.1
